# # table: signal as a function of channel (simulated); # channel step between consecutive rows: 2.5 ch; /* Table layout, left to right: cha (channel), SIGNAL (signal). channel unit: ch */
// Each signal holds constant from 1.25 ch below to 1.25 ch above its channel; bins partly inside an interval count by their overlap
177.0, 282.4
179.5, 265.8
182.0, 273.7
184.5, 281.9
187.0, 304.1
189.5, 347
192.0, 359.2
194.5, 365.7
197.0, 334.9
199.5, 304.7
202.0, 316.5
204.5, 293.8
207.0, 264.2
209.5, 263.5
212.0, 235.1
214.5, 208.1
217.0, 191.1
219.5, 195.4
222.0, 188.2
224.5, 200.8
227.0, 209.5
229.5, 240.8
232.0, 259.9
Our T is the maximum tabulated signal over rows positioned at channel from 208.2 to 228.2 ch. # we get 263.5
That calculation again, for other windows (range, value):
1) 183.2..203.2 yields 365.7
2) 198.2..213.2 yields 316.5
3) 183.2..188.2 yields 304.1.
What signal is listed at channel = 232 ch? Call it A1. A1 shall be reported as 259.9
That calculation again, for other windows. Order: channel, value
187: 304.1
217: 191.1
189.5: 347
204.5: 293.8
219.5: 195.4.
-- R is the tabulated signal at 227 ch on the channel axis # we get 209.5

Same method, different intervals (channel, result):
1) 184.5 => 281.9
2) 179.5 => 265.8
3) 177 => 282.4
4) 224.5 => 200.8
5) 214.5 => 208.1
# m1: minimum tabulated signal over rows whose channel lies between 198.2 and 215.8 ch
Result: 208.1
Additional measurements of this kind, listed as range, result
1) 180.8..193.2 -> 273.7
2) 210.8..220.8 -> 191.1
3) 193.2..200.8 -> 304.7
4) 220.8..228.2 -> 188.2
